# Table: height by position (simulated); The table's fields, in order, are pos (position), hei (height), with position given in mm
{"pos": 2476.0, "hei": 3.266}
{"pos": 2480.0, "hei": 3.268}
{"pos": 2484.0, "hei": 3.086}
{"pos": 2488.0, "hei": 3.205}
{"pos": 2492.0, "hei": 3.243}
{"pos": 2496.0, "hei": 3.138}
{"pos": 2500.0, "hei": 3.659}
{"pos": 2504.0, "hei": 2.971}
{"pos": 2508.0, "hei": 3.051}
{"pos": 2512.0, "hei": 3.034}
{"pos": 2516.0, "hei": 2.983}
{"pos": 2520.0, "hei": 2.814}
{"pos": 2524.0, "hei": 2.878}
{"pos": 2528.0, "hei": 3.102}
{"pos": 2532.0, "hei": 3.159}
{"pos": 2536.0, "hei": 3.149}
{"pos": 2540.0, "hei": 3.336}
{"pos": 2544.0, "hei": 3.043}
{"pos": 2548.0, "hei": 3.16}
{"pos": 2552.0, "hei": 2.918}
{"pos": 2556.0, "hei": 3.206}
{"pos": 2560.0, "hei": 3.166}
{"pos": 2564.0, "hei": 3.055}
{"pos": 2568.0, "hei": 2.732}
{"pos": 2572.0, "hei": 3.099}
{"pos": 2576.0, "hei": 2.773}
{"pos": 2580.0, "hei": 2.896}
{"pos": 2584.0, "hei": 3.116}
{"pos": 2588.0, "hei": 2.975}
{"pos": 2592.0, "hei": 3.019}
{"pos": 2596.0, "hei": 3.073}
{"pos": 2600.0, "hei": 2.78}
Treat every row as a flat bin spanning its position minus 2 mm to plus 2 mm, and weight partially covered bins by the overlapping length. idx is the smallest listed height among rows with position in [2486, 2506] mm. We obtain 2.971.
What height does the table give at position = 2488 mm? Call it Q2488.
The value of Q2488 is 3.205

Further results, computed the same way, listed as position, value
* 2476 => 3.266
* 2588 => 2.975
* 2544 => 3.043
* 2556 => 3.206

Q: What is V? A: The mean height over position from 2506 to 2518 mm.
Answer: 3.02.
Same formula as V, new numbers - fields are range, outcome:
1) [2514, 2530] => 2.94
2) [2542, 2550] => 3.1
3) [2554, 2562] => 3.19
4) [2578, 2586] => 3.01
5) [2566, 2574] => 2.92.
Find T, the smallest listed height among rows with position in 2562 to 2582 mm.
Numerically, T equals 2.732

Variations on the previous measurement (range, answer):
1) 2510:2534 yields 2.814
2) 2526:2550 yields 3.043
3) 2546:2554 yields 2.918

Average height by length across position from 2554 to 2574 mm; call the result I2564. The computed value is 3.05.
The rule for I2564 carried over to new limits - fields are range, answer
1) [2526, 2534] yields 3.13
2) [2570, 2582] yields 2.92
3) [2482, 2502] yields 3.27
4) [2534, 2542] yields 3.24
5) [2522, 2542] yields 3.12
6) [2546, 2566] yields 3.1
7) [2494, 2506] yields 3.26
